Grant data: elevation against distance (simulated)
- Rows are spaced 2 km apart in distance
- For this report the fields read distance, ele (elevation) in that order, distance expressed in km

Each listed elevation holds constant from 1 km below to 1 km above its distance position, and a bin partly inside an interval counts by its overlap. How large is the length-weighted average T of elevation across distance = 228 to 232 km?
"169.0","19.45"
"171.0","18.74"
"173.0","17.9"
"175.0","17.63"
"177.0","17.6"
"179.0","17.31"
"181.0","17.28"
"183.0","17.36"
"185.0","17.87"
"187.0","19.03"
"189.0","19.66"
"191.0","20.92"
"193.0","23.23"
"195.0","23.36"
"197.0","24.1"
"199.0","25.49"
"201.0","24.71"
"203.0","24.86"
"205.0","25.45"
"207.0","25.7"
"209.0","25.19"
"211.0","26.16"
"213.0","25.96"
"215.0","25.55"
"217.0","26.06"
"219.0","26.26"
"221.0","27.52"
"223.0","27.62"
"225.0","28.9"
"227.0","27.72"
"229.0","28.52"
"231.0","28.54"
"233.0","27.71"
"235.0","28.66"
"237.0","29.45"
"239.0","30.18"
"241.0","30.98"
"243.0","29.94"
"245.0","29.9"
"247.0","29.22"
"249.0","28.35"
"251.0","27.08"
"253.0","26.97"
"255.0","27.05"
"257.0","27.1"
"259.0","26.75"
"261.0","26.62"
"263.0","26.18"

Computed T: 28.5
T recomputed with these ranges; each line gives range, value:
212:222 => 26.3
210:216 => 25.9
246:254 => 27.9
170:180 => 17.8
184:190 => 18.9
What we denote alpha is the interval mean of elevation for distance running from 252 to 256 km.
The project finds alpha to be 27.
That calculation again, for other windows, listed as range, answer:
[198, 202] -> 25.1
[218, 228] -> 27.6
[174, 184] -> 17.4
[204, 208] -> 25.6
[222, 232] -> 28.3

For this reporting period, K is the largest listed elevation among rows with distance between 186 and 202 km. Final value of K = 25.49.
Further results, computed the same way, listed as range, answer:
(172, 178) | 17.9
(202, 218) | 26.16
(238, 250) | 30.98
